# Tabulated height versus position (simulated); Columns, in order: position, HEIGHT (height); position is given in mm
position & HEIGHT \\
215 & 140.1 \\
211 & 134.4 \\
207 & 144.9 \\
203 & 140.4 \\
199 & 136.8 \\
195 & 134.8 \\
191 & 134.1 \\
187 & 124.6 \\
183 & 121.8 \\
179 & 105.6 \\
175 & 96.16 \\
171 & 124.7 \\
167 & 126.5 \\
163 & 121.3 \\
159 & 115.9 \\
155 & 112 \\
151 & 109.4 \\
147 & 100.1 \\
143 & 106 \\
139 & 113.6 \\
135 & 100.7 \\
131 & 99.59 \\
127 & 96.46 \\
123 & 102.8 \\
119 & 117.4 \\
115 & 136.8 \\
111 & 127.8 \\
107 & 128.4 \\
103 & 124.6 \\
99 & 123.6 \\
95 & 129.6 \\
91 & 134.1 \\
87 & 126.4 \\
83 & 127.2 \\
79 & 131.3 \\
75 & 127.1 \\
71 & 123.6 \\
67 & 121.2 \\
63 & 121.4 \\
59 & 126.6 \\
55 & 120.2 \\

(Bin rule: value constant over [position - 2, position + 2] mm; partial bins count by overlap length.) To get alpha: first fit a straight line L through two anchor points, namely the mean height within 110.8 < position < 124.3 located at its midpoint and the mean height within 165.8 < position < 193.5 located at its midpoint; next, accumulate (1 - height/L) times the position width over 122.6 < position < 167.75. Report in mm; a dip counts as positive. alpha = 4.46 mm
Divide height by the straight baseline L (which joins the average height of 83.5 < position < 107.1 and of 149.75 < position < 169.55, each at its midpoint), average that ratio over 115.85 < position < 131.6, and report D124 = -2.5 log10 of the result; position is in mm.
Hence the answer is 0.16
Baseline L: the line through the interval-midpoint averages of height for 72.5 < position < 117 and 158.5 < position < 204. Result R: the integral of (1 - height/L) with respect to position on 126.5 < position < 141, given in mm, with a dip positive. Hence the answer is 2.7 mm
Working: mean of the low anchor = 129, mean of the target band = 103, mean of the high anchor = 123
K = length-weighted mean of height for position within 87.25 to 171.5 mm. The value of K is 117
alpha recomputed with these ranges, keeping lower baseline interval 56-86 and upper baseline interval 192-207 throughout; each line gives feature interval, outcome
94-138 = 4.4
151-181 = 4.6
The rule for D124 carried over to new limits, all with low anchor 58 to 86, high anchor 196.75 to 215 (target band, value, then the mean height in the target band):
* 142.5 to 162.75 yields 0.21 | 110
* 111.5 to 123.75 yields 0.07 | 122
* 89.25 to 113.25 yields 0.00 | 128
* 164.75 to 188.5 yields 0.17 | 116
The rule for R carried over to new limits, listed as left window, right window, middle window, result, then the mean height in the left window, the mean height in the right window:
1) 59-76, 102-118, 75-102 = -0.48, 123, 129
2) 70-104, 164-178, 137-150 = 1.38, 128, 115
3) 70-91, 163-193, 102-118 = -0.47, 128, 119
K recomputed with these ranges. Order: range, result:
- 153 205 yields 123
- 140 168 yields 113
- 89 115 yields 129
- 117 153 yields 105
